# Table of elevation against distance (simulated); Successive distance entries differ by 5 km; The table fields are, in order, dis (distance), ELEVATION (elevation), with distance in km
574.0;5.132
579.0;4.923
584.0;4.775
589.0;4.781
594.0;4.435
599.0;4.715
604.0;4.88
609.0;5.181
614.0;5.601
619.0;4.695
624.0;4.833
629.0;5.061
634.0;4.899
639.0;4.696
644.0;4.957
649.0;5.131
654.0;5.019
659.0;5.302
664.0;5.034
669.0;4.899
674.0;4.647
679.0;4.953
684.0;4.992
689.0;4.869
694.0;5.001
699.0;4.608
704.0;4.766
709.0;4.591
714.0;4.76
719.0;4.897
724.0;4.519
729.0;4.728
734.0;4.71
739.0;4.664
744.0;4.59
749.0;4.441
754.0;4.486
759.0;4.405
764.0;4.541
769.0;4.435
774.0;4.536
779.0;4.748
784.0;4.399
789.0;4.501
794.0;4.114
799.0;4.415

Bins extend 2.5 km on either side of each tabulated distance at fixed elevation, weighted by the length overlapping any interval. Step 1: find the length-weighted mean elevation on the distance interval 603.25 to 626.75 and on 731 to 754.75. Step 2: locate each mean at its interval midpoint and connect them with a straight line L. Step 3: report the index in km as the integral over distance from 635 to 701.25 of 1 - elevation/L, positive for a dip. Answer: -1.0 km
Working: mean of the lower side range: 5.05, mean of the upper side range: 4.59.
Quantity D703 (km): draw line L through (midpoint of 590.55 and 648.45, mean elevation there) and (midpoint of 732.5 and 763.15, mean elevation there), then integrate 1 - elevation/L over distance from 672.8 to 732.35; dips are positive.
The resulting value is -1.35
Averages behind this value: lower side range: 4.91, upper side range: 4.54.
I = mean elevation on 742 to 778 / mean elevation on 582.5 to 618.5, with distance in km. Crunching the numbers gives 0.92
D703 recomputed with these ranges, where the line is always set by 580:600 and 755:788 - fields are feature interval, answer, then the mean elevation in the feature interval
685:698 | -0.9 km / 4.9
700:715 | -0.4 km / 4.69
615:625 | -0.5 km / 4.88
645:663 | -1.9 km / 5.12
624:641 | -0.9 km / 4.88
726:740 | -0.5 km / 4.7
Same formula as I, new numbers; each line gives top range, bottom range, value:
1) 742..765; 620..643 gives 0.92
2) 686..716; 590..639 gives 0.97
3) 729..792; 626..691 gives 0.92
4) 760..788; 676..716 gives 0.94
